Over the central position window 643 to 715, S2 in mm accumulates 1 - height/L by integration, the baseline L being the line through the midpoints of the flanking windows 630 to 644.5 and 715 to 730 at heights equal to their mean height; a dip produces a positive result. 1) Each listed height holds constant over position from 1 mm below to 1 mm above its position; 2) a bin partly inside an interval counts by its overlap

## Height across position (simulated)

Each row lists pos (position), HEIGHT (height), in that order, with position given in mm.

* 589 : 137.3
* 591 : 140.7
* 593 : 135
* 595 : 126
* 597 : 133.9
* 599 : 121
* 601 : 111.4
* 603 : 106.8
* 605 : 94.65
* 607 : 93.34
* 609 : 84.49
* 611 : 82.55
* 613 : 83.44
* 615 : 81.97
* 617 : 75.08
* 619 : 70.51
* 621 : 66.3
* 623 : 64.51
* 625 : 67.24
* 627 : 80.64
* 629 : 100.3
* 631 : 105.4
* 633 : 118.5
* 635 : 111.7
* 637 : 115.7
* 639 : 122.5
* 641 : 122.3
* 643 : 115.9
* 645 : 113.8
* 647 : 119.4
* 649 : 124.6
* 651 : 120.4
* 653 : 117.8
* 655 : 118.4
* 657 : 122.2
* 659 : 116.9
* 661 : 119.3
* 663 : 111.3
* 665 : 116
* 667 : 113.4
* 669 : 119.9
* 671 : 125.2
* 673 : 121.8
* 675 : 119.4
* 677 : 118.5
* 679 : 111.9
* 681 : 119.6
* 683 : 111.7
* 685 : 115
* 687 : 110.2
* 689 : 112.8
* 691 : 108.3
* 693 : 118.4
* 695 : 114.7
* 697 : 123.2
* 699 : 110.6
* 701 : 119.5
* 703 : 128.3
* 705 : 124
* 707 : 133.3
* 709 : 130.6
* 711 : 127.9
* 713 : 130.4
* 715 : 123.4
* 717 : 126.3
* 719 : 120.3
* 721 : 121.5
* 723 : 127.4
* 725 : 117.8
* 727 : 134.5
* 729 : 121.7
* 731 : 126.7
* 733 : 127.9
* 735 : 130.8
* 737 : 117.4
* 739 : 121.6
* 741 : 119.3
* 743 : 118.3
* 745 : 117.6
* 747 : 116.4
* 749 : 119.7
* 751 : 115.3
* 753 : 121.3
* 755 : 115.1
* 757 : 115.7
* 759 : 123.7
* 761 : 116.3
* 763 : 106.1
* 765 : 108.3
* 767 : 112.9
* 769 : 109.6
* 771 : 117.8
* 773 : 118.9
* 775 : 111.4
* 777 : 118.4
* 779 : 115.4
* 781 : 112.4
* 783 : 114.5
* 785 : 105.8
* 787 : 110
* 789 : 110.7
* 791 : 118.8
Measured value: 0.5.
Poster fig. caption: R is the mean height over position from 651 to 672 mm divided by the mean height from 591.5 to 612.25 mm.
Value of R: 1.08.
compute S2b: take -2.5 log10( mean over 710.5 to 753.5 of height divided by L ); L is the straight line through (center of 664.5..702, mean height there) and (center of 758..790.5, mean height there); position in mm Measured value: -0.07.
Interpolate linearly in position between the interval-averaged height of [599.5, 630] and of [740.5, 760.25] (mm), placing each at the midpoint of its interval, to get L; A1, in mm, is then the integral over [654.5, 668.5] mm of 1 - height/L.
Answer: -3.0 mm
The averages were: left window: 84.8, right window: 118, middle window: 117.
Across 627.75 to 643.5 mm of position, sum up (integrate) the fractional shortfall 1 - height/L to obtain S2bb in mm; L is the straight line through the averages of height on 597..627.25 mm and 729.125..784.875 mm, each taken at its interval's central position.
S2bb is -3.6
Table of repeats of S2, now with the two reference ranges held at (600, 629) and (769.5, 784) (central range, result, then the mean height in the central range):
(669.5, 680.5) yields -2.76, 119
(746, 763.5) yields -0.93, 117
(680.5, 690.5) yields -1.62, 113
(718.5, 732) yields -2.45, 124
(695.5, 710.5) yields -3.42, 124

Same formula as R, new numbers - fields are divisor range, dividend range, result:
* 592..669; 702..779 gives 1.14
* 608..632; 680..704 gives 1.45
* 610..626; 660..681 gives 1.59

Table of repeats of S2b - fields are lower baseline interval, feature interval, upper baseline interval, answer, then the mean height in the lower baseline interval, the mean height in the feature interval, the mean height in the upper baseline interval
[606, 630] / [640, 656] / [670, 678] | -0.172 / 79.2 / 119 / 121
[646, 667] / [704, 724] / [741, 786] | -0.088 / 118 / 127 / 115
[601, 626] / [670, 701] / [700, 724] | -0.020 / 82.1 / 116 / 126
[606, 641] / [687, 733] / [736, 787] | -0.156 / 90.6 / 123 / 115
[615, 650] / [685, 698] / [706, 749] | 0.001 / 99.2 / 115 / 124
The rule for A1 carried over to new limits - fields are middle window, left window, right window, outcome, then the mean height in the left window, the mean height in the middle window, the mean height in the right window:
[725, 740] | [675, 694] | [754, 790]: -1.5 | 114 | 125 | 114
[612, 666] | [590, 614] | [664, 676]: 5.3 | 109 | 104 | 119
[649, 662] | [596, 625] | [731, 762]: -2.6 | 89.9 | 120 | 120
